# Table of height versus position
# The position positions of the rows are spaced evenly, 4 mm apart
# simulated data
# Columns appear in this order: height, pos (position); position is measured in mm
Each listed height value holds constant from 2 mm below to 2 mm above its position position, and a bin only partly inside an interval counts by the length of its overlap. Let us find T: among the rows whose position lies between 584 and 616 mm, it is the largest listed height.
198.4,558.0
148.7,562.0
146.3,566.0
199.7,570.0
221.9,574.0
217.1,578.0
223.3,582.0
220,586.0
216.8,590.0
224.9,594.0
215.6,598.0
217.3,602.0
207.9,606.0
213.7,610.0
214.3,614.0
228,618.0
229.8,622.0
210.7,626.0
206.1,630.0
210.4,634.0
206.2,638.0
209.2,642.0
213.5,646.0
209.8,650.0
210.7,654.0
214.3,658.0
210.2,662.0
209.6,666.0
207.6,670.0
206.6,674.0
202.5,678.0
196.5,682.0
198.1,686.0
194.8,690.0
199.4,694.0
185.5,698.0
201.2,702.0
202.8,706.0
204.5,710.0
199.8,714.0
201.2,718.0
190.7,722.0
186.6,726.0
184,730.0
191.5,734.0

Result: 224.9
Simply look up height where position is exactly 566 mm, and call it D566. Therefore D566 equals 146.3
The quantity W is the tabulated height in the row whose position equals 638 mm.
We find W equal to 206.2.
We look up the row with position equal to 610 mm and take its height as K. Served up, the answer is 213.7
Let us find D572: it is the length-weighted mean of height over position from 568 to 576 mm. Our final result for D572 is 211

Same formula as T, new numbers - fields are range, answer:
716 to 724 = 201.2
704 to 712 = 204.5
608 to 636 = 229.8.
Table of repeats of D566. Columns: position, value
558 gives 198.4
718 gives 201.2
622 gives 229.8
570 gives 199.7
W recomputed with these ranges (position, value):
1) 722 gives 190.7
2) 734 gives 191.5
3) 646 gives 213.5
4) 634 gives 210.4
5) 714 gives 199.8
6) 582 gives 223.3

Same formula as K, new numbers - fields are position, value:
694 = 199.4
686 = 198.1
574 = 221.9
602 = 217.3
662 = 210.2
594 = 224.9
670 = 207.6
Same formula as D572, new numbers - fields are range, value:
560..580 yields 187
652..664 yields 212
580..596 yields 221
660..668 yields 210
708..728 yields 197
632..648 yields 210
